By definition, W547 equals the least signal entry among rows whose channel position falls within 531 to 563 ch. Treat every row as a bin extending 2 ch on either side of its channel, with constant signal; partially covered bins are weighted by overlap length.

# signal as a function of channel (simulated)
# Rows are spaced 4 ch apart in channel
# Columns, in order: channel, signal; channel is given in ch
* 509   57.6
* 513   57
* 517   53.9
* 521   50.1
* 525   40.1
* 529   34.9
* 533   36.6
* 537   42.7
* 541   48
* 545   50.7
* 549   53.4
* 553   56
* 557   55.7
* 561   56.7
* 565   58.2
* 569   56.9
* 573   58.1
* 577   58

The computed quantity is 36.6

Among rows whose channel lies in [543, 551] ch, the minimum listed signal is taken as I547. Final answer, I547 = 50.7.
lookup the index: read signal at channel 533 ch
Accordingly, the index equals 36.6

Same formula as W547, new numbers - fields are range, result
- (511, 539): 34.9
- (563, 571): 56.9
